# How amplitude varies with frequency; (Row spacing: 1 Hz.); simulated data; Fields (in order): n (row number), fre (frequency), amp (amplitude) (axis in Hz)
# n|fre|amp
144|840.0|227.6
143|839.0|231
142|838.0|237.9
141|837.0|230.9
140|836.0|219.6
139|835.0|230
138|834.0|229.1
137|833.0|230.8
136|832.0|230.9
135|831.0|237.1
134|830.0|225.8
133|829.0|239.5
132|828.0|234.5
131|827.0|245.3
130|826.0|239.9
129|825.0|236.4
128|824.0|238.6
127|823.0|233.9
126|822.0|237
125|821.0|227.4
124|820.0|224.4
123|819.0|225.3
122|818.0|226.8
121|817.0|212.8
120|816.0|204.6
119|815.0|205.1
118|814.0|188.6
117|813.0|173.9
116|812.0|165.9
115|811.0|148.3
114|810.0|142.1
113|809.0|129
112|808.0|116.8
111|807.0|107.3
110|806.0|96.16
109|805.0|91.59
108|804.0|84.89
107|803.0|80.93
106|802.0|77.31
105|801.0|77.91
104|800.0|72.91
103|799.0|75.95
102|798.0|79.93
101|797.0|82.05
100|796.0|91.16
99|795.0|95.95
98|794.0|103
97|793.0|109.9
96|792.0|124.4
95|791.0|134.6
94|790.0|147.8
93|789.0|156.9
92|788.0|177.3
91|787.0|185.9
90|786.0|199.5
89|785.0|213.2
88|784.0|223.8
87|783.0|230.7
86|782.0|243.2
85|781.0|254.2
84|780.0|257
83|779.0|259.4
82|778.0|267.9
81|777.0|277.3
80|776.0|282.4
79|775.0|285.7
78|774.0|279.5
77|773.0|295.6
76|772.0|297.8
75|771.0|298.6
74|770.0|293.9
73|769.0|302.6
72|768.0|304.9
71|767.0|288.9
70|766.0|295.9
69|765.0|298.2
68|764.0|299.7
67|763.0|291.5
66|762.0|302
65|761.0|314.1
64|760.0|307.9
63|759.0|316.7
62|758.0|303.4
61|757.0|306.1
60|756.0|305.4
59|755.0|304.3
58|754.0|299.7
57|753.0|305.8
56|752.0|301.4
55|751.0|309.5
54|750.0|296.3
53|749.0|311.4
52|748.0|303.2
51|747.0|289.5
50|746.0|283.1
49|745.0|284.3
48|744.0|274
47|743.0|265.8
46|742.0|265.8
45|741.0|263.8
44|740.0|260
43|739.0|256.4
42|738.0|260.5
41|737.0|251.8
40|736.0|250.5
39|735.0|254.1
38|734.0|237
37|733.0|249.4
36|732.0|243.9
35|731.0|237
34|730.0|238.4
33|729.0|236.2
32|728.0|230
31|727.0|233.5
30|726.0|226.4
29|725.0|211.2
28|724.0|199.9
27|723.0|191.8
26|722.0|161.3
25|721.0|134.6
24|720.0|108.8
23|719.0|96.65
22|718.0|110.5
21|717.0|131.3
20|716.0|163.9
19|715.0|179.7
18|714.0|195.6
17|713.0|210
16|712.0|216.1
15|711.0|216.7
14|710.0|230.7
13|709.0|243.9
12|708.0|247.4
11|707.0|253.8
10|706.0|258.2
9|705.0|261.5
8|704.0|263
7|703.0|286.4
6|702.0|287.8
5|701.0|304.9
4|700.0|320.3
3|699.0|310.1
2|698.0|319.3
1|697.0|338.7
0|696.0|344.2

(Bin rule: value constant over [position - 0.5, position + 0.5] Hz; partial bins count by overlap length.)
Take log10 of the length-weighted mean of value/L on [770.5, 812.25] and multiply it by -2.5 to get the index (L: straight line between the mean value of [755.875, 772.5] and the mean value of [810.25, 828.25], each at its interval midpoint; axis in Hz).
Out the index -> 0.48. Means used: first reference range 302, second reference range 214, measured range 170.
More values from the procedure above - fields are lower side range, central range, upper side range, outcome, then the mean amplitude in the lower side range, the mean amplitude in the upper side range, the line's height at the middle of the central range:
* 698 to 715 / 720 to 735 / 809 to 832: 0.16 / 256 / 213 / 248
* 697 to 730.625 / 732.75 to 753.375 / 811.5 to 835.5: -0.23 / 222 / 223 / 222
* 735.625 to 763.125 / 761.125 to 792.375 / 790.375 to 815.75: -0.24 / 289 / 115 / 200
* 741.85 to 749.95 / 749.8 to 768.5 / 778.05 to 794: -0.19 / 286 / 194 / 256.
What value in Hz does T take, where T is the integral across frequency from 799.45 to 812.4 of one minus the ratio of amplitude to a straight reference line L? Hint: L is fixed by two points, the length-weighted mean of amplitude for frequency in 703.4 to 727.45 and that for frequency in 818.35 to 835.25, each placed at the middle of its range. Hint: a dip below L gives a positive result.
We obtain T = 6.9 Hz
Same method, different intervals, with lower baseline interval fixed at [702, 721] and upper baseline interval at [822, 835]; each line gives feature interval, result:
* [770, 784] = -3.1 Hz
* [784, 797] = 4.6 Hz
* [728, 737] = -1.4 Hz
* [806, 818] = 3.5 Hz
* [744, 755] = -4.3 Hz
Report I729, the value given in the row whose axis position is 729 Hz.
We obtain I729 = 236.2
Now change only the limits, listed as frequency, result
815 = 205.1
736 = 250.5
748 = 303.2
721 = 134.6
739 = 256.4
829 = 239.5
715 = 179.7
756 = 305.4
